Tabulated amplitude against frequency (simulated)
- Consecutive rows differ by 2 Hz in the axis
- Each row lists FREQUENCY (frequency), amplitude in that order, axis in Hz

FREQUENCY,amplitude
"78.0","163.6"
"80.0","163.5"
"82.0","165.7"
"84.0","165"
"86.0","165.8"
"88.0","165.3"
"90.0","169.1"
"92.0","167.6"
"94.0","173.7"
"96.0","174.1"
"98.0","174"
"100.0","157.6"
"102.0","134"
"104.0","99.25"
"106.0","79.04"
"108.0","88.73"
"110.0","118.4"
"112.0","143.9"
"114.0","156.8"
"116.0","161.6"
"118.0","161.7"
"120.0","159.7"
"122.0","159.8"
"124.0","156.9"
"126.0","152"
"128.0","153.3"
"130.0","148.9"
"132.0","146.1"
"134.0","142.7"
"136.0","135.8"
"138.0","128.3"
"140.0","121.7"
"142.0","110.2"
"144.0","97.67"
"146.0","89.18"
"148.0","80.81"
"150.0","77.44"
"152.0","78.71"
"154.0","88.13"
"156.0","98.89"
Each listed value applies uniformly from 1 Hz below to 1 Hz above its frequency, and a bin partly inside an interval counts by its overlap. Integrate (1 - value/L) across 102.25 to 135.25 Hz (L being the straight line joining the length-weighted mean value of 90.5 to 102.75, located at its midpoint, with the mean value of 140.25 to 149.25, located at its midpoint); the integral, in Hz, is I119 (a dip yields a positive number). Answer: -2.26 Hz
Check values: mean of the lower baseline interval 164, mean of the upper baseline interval 96.3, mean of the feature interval 139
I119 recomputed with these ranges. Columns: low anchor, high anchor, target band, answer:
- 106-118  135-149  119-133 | -3.8 Hz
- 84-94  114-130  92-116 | 3.6 Hz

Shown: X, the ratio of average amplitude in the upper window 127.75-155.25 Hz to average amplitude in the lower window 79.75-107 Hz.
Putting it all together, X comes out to 0.7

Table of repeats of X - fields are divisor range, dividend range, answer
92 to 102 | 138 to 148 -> 0.63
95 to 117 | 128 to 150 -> 0.89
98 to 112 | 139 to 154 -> 0.78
